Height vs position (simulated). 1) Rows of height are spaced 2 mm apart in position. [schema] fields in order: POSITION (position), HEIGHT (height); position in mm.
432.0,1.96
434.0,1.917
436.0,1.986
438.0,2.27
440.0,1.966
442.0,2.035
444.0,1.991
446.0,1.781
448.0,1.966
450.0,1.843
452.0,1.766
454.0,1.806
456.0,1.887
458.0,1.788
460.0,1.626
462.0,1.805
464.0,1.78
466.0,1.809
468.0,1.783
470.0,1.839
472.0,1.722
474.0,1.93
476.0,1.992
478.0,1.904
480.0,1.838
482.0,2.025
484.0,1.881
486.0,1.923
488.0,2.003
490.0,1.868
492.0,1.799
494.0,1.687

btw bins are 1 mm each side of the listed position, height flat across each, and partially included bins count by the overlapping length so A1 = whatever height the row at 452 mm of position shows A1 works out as 1.766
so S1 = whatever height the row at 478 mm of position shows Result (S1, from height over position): 1.904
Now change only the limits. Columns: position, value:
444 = 1.991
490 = 1.868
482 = 2.025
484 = 1.881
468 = 1.783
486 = 1.923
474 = 1.93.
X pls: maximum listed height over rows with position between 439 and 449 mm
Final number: 2.035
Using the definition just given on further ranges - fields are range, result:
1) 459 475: 1.93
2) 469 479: 1.992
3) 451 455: 1.806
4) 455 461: 1.887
